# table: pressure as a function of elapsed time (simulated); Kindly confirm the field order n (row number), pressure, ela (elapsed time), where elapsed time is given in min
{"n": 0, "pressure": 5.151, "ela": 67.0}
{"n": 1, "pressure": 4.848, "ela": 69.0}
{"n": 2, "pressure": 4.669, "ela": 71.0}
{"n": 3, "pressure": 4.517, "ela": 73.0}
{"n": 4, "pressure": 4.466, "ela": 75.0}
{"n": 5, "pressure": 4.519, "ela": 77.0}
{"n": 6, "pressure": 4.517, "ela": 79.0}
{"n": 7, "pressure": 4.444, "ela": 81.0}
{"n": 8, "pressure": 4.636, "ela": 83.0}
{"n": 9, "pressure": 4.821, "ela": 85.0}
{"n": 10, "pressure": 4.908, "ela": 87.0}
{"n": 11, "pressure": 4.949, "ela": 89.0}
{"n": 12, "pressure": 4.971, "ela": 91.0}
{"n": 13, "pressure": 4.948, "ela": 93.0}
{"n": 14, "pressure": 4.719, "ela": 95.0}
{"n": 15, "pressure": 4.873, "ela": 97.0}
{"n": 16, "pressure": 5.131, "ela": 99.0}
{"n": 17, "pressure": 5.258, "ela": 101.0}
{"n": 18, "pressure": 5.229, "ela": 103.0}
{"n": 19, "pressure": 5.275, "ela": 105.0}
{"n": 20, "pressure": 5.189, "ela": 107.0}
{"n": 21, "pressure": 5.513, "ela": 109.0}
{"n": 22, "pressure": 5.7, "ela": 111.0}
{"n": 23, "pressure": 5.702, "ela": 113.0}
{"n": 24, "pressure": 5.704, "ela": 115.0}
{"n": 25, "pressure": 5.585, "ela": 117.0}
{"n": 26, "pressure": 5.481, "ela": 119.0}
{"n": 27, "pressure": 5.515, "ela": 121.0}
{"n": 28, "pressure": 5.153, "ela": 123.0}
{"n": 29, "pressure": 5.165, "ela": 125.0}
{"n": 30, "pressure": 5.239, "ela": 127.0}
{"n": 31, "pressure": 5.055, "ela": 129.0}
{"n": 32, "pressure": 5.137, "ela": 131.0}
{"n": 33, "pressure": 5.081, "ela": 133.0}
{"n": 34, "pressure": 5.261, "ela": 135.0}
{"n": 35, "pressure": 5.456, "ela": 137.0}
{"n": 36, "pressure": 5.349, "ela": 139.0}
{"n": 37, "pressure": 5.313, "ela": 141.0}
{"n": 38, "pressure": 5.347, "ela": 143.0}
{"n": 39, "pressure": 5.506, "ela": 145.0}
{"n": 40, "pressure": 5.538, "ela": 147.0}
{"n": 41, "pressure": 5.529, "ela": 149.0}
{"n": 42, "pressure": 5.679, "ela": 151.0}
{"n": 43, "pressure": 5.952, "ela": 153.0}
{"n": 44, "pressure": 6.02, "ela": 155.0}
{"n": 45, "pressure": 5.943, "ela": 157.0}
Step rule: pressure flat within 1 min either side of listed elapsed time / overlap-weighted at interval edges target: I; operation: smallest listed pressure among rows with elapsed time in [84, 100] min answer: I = 4.719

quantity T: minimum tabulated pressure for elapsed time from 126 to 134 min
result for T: 5.055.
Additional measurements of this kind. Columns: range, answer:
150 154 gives 5.679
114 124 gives 5.153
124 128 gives 5.165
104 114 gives 5.189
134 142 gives 5.261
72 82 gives 4.444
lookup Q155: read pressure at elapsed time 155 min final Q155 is 6.02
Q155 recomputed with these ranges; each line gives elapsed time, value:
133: 5.081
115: 5.704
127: 5.239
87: 4.908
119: 5.481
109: 5.513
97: 4.873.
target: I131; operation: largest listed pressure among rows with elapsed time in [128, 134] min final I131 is 5.137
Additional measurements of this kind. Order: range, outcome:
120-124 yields 5.515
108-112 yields 5.7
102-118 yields 5.704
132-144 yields 5.456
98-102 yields 5.258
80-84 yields 4.636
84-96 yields 4.971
